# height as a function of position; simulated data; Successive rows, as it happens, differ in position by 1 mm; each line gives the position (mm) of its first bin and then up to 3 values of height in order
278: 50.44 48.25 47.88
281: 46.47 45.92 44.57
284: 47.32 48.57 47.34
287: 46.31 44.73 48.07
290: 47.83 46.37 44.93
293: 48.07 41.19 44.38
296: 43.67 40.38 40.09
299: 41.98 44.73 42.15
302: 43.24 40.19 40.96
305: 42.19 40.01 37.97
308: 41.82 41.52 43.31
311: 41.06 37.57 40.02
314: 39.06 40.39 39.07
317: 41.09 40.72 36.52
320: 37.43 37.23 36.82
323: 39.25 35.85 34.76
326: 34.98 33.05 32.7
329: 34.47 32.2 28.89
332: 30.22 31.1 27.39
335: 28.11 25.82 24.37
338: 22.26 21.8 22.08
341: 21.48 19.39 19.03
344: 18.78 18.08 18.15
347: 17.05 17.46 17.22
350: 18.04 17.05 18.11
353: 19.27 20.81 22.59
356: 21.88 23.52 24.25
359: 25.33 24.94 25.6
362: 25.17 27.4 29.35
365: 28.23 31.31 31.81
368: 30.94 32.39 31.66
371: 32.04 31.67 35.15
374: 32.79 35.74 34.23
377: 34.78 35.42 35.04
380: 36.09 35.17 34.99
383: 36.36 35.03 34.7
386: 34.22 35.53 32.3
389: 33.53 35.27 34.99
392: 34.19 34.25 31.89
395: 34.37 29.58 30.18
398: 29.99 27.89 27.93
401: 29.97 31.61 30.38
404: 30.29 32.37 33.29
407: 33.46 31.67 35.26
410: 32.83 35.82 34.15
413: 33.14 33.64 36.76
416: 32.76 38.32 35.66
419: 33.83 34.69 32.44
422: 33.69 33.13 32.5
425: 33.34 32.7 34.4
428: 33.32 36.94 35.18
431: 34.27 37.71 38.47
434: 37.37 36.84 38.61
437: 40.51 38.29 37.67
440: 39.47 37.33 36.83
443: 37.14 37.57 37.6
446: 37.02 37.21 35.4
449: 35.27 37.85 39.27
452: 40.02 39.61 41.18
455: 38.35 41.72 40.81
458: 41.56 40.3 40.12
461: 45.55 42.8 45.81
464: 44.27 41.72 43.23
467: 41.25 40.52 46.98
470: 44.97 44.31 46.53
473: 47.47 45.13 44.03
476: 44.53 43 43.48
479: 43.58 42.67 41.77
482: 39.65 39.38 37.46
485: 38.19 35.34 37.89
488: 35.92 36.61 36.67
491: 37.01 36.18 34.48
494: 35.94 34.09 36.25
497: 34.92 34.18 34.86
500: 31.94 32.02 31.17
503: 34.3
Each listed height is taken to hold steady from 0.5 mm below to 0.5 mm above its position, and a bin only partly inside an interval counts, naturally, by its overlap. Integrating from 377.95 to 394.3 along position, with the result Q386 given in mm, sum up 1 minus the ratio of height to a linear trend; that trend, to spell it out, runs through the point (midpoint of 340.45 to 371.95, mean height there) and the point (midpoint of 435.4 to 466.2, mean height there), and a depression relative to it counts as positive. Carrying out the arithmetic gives -3.4 mm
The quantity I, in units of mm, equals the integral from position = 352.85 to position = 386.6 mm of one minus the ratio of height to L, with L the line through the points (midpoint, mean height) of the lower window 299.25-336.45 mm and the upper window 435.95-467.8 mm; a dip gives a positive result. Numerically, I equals 6.9 mm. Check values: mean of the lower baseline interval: 37.2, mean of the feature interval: 30.4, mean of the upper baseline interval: 39.8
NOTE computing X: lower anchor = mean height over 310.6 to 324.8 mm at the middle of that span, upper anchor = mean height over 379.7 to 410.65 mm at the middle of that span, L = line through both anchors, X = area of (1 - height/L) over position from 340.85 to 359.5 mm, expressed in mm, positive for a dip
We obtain 8.4 mm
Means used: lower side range 38.6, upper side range 32.9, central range 19.8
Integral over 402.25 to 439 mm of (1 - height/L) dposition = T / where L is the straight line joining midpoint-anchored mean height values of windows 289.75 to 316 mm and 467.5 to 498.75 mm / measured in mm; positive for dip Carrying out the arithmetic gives 5.39 mm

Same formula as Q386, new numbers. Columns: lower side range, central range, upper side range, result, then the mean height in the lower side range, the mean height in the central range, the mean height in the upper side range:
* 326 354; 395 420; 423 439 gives 0.16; 23.6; 32.6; 36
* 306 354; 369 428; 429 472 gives 3.44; 30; 33.4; 39.8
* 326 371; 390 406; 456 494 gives -0.09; 25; 31.5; 41.3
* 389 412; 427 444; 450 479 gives 0.36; 32.2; 37.2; 42.7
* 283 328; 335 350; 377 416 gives 6.98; 41.4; 20.4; 33.3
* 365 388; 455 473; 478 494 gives -2.74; 33.8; 43.1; 38.3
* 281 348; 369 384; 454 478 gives 1.87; 36.4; 34.3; 43.2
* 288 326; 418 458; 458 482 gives 5.76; 41.1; 36.9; 43.5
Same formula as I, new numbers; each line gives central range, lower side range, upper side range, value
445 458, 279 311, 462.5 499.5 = 0.7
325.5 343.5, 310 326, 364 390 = 4.8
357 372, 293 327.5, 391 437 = 3.3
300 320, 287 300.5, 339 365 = -1.4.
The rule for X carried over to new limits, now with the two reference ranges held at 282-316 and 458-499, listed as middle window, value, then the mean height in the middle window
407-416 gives 1.6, 34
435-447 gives 0.9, 37.9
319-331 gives 2.1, 35.1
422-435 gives 2.0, 35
